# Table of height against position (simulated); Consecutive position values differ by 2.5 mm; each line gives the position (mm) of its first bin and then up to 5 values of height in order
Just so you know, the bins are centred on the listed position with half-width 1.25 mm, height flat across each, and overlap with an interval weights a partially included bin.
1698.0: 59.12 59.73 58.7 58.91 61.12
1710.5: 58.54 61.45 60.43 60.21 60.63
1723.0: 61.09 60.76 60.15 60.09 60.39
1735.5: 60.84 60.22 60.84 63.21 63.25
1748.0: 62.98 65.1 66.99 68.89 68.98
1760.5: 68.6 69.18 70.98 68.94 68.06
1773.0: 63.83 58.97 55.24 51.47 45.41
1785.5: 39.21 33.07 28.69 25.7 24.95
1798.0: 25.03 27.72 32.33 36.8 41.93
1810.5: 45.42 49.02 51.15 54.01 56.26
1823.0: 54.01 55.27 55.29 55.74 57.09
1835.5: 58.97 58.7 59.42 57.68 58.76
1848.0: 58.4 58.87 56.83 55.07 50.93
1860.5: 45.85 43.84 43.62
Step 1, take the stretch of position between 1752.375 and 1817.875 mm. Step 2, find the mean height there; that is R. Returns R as 49.4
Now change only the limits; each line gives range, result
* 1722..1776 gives 64.3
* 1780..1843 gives 45.1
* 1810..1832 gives 53.2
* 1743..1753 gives 64.1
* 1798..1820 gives 41.8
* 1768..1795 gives 47.4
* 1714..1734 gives 60.5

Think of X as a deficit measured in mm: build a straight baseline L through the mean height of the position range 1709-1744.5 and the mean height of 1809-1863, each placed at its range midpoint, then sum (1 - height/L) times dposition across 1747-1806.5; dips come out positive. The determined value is 7.2 mm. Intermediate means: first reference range 60.7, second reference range 54.6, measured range 51.1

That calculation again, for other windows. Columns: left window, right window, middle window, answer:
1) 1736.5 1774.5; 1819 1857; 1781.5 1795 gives 6.1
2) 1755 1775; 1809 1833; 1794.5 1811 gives 7.0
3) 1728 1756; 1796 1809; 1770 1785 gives -3.6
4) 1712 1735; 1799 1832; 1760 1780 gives -4.1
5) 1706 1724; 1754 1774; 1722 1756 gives 1.1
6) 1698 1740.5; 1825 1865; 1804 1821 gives 2.8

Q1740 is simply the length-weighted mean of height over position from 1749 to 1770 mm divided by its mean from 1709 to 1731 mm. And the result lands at 1.1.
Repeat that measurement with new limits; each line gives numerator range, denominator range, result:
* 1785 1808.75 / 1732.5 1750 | 0.50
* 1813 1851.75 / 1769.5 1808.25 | 1.38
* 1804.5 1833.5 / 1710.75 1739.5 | 0.84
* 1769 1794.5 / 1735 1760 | 0.73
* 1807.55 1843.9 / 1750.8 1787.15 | 0.88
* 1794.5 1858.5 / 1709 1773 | 0.78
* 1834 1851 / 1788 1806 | 2.04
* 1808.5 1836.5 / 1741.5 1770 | 0.80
